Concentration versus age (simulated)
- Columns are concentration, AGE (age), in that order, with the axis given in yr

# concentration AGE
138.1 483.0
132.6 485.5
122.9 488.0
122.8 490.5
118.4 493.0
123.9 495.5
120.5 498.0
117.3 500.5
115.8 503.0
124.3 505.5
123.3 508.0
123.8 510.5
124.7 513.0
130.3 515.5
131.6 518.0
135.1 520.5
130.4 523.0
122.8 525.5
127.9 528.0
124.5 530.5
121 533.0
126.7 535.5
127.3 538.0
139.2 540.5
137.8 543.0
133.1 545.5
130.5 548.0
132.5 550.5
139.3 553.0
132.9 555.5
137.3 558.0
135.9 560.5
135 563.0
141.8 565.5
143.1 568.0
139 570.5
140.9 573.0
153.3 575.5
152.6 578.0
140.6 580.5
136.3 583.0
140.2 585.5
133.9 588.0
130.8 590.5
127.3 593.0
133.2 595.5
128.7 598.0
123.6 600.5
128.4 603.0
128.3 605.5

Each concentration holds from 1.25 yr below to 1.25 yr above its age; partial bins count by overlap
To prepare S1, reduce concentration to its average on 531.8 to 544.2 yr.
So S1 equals 130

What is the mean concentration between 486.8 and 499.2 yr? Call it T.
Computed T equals 122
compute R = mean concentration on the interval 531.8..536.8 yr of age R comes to 124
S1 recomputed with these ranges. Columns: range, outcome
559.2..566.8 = 138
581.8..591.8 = 135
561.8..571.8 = 140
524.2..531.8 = 125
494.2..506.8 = 120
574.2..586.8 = 145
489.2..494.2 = 121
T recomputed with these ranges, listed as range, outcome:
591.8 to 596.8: 130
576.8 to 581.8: 146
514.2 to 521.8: 132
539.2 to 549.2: 135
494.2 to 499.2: 122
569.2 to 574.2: 140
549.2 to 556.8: 135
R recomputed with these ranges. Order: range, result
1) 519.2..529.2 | 129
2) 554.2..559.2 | 135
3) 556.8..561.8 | 137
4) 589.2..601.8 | 129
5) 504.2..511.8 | 124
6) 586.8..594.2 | 131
